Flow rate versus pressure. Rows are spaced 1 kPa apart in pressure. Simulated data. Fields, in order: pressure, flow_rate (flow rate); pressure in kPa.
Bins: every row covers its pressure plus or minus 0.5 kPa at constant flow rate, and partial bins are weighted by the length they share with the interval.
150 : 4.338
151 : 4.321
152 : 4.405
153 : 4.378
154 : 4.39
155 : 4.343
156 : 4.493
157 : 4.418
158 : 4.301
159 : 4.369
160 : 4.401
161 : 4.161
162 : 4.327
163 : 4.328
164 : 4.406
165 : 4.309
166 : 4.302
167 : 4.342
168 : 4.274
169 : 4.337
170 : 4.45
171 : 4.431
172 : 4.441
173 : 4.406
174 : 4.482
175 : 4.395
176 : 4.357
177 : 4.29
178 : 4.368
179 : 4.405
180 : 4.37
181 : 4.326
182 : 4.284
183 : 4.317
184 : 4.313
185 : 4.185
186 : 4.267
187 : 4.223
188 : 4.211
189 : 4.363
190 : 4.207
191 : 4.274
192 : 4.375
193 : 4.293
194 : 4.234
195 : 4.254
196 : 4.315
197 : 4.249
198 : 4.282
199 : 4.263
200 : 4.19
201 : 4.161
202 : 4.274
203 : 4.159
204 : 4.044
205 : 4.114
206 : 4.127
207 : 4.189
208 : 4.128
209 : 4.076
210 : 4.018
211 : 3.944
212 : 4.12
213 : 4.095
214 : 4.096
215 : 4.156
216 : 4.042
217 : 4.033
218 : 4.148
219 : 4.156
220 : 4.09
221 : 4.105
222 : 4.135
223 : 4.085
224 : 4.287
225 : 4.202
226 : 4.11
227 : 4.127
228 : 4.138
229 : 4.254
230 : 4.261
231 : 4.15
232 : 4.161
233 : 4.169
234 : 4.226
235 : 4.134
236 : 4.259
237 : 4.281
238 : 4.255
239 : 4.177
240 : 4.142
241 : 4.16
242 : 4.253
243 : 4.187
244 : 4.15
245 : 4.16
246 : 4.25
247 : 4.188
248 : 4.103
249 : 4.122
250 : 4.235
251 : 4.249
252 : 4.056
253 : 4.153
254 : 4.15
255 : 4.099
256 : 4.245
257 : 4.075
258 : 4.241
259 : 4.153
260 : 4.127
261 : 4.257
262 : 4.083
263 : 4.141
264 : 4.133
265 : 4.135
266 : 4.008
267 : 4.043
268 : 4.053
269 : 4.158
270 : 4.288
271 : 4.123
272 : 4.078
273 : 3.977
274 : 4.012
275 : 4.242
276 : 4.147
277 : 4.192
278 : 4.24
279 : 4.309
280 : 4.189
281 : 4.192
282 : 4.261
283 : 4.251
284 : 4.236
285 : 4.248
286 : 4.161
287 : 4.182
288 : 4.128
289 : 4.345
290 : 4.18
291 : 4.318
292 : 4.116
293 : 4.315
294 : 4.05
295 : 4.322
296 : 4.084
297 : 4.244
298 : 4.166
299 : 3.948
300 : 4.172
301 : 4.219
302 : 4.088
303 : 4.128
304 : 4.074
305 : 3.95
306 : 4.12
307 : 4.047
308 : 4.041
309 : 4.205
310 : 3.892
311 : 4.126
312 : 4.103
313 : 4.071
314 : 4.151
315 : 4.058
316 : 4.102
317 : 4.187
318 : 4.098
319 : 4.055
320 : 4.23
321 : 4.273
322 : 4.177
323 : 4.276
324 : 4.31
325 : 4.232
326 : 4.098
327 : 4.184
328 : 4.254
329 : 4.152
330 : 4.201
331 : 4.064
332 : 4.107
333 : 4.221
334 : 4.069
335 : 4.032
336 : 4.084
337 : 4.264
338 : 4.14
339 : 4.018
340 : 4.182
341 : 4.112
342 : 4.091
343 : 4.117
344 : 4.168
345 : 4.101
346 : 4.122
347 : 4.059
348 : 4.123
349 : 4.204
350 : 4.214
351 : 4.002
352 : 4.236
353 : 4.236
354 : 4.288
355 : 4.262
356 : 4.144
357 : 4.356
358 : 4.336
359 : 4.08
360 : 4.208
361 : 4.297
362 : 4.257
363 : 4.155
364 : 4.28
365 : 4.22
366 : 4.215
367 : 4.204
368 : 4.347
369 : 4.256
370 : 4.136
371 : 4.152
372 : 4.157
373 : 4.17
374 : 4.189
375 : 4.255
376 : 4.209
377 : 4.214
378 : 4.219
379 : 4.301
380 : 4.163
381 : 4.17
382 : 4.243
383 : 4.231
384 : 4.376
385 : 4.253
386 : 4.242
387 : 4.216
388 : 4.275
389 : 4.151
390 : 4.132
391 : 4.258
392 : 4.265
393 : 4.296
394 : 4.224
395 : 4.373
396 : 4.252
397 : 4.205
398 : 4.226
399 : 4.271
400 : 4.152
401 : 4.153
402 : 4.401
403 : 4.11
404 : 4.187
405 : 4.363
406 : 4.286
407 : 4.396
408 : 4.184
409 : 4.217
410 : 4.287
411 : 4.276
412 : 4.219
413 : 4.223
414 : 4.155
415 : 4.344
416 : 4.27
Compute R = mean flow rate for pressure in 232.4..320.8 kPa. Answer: 4.16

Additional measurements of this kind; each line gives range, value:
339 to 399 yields 4.21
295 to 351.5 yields 4.13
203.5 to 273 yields 4.15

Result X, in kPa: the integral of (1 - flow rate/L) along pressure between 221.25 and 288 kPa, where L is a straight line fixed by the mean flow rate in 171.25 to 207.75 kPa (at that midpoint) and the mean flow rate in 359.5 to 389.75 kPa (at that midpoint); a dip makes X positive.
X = 1.4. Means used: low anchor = 4.28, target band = 4.17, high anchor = 4.22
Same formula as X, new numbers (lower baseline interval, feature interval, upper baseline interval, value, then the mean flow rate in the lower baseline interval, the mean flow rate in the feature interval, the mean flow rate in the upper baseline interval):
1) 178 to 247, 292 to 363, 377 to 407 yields 1.3 kPa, 4.2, 4.15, 4.24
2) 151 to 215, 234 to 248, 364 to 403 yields 0.2 kPa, 4.28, 4.2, 4.23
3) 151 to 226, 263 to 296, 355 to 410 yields 0.6 kPa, 4.26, 4.17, 4.23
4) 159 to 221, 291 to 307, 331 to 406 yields 0.3 kPa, 4.25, 4.14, 4.2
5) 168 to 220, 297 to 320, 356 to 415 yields 0.8 kPa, 4.24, 4.1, 4.24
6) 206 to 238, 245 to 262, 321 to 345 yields -0.1 kPa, 4.14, 4.17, 4.16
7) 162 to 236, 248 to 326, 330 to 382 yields 0.9 kPa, 4.23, 4.15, 4.18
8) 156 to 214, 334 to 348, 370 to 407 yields 0.4 kPa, 4.27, 4.11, 4.23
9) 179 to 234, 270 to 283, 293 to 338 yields 0.0 kPa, 4.19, 4.17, 4.14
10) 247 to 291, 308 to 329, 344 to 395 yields 0.2 kPa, 4.16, 4.15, 4.22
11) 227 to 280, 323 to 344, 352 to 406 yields 0.3 kPa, 4.16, 4.15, 4.23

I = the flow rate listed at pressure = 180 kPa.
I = 4.37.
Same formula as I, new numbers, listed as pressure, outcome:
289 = 4.345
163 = 4.328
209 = 4.076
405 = 4.363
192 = 4.375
